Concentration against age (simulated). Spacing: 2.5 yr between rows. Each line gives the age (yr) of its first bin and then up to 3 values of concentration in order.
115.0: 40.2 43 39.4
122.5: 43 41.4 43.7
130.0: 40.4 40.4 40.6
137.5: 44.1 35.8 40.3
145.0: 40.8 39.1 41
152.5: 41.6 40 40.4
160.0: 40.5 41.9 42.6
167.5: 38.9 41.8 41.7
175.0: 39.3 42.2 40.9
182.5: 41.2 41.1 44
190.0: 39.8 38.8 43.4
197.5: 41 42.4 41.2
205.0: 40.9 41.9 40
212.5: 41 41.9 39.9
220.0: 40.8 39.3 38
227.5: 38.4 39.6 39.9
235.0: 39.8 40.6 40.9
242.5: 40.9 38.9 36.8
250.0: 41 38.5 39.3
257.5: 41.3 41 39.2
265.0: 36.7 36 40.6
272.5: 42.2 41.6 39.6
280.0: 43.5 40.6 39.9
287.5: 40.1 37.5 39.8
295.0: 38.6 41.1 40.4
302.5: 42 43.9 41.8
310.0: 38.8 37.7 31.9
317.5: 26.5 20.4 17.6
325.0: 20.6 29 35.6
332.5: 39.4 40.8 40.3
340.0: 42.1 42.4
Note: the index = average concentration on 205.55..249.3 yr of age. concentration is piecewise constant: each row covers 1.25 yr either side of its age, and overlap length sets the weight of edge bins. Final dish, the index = 39.9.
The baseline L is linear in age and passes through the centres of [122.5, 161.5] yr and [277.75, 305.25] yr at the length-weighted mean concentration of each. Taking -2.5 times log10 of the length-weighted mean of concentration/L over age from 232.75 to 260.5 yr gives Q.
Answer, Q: 0.019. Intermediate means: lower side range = 40.8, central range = 39.9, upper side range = 40.5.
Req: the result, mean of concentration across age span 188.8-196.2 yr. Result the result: 40.7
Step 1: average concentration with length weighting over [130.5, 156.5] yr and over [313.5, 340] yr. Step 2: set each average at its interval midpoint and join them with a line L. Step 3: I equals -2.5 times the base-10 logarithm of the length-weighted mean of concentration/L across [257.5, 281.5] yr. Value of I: -0.19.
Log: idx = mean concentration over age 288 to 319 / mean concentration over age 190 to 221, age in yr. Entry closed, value 0.93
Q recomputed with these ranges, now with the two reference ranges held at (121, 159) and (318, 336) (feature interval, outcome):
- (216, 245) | -0.14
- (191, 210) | -0.12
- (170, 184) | -0.07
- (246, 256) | -0.16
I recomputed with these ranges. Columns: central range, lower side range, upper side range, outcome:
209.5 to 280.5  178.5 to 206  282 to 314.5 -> 0.021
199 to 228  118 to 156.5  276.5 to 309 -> 0.006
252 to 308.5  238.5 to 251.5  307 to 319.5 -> -0.100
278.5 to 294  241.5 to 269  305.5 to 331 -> -0.157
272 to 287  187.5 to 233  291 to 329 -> -0.144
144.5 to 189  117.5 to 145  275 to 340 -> -0.026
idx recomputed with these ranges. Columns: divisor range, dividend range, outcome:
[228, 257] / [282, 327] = 0.89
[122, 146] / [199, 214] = 1.01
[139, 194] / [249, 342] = 0.92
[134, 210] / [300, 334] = 0.81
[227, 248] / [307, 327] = 0.73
